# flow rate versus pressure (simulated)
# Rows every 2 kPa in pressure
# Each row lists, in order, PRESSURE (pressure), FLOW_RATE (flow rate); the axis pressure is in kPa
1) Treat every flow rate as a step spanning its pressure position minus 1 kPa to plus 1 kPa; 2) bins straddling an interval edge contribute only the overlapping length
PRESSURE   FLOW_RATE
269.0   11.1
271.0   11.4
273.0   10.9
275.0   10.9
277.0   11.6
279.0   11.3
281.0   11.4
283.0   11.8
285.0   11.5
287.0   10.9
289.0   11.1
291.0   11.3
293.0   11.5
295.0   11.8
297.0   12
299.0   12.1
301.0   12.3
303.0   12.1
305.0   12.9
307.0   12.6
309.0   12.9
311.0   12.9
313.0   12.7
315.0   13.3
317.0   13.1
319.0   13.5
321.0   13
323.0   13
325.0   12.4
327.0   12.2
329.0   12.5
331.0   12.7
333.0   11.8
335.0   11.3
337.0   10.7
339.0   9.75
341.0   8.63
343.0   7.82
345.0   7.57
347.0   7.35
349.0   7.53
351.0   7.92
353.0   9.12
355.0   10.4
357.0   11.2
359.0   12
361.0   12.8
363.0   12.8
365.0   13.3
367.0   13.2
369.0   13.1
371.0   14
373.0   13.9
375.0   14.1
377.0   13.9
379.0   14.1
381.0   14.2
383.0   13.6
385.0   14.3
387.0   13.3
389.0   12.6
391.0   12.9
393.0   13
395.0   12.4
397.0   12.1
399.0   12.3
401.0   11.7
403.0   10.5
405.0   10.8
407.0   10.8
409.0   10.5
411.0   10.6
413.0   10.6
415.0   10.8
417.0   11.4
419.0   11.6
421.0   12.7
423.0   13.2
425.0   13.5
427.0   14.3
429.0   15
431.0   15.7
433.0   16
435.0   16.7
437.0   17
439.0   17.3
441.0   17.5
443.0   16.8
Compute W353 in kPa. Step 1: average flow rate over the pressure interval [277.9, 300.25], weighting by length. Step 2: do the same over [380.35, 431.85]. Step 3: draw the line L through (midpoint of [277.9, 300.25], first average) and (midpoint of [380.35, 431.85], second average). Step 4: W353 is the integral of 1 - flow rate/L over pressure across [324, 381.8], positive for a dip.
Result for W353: 2.9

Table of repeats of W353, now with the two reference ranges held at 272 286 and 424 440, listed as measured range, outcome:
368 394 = 1.1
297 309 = -0.4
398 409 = 2.8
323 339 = 1.2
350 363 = 2.7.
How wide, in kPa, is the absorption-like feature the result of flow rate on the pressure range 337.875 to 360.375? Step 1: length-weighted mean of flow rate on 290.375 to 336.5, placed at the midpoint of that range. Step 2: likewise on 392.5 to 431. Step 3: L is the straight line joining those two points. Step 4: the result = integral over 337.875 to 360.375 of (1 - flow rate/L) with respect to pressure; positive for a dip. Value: 5.8 kPa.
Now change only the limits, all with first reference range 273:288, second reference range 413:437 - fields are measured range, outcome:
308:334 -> -1.7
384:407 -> 1.6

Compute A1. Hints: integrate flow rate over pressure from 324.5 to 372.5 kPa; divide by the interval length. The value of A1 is 10.9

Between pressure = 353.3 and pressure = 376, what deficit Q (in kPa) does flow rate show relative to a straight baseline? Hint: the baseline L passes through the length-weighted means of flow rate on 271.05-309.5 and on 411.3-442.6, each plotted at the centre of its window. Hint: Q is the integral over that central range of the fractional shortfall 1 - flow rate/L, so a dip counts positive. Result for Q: 0.66 kPa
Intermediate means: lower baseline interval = 11.7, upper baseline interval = 14.2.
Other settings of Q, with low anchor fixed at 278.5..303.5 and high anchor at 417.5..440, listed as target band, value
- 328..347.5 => 4.0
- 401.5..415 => 3.4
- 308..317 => -0.6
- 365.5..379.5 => -0.3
